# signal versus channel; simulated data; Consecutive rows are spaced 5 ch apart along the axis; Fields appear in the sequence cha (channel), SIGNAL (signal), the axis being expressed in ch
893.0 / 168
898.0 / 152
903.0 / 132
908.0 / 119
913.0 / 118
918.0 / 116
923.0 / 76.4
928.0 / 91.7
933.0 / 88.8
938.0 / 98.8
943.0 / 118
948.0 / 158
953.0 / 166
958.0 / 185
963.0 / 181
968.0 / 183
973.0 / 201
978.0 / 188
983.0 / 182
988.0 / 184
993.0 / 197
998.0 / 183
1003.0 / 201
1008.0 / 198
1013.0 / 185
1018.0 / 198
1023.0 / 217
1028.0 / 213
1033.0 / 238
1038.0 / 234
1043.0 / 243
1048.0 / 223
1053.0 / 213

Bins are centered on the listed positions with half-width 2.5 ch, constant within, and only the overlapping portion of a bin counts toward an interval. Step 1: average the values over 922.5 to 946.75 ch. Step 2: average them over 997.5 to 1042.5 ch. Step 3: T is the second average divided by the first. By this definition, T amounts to 2.11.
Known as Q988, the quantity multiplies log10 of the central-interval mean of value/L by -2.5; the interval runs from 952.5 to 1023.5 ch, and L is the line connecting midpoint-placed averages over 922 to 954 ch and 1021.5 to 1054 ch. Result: -0.13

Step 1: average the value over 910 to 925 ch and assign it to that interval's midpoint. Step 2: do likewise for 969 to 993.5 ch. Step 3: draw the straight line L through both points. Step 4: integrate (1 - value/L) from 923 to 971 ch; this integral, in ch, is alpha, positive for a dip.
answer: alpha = 2.81 ch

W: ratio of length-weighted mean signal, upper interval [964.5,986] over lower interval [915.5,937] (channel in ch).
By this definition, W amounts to 2.01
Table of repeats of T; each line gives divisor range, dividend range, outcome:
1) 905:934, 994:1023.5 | 1.90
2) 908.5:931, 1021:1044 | 2.24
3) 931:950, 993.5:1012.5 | 1.67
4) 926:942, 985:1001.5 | 1.98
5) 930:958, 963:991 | 1.43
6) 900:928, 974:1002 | 1.69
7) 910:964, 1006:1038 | 1.68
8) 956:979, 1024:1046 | 1.23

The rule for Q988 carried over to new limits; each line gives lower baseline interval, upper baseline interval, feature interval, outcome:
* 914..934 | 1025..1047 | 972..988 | -0.16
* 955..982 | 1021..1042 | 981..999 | 0.08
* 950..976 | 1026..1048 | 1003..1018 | 0.11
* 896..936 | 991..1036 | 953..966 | -0.18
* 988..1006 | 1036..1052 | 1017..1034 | 0.00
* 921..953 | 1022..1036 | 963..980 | -0.23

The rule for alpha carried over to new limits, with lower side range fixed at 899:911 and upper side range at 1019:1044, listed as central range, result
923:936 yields 5.25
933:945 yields 3.95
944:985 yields -0.83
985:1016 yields 1.67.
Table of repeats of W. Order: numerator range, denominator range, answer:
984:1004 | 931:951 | 1.61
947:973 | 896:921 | 1.41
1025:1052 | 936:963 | 1.53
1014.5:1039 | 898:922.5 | 1.80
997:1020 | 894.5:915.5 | 1.47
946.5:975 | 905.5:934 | 1.75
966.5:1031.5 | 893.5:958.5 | 1.58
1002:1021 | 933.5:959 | 1.41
